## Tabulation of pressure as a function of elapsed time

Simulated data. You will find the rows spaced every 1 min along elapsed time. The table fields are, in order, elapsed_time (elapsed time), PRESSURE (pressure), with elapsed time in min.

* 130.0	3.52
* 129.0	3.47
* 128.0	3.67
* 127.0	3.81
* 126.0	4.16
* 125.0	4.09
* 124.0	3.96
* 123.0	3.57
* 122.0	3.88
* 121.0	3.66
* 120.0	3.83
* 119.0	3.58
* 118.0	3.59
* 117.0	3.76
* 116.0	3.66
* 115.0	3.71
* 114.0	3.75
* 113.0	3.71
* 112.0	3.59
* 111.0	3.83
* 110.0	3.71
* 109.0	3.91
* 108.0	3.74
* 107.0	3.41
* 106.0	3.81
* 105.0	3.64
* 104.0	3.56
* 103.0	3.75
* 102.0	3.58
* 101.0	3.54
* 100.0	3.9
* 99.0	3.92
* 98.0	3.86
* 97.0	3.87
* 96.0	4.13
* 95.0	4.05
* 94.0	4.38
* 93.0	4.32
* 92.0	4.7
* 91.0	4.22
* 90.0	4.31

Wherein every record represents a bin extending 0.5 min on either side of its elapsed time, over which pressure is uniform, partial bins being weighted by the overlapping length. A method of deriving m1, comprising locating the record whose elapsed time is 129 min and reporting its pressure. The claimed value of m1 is 3.47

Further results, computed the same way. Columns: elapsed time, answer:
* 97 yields 3.87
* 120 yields 3.83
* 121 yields 3.66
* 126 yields 4.16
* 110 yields 3.71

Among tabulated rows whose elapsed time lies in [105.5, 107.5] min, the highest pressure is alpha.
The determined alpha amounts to 3.81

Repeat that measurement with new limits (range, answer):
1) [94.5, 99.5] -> 4.13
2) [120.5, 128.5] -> 4.16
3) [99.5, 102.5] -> 3.9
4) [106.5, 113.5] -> 3.91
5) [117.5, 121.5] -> 3.83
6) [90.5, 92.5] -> 4.7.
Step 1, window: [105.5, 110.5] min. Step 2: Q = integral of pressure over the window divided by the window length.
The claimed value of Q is 3.72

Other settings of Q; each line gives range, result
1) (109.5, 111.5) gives 3.77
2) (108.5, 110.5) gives 3.81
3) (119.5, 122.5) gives 3.79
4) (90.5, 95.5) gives 4.33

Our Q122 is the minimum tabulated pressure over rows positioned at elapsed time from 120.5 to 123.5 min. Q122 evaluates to 3.57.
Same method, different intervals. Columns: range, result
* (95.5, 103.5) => 3.54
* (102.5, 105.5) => 3.56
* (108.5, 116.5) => 3.59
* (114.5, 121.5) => 3.58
